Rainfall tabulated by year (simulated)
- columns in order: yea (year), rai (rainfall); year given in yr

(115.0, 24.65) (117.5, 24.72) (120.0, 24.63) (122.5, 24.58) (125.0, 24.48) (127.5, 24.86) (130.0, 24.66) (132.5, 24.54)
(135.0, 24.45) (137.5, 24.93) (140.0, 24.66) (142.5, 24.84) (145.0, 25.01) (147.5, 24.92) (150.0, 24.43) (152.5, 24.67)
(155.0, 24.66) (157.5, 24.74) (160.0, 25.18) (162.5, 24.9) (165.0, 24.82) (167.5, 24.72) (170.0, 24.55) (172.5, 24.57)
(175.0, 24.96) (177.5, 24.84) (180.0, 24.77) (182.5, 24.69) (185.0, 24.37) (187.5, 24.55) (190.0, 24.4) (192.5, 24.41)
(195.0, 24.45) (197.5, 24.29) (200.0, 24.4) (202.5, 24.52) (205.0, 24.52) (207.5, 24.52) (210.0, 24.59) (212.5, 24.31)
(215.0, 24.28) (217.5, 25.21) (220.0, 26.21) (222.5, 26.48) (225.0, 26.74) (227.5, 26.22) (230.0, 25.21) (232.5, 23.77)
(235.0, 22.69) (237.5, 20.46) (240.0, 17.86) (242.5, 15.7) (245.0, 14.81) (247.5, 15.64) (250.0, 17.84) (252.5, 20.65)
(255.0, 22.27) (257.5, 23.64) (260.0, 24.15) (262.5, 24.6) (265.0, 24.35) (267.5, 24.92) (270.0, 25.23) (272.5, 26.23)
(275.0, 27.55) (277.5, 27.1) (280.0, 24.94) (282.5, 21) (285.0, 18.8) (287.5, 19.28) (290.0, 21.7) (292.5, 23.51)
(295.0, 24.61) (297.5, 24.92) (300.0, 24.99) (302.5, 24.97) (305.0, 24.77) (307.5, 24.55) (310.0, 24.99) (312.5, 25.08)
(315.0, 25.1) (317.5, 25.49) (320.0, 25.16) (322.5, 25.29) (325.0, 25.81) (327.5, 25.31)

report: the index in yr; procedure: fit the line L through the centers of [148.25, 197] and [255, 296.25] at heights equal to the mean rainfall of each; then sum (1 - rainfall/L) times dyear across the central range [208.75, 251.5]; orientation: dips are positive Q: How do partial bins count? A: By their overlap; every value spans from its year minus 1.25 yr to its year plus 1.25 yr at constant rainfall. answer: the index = 3.5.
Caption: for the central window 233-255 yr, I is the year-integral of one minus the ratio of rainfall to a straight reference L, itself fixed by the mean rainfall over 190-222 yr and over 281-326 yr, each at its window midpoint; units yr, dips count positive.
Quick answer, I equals 5.18 yr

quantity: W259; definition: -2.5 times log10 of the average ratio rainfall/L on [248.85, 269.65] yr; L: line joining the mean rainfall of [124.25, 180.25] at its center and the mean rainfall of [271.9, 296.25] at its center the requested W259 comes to 0.03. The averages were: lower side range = 24.7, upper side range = 23.4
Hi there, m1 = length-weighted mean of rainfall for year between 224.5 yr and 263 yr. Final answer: 21.2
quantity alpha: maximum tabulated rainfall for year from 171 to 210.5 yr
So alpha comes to 24.96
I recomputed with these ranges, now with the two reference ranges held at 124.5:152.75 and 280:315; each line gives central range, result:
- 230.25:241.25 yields 1.1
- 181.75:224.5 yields -1.0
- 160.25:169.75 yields -0.1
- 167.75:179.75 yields -0.1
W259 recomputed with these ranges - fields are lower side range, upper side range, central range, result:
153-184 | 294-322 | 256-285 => 0.01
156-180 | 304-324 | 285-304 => 0.09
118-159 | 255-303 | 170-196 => -0.01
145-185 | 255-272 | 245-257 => 0.28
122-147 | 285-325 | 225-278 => 0.09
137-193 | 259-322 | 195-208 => 0.01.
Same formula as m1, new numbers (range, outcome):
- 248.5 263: 22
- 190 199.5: 24.4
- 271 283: 25.6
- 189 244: 23.8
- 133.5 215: 24.6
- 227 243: 21.8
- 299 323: 25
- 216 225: 26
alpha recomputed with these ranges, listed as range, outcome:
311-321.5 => 25.49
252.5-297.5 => 27.55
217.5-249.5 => 26.74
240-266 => 24.6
